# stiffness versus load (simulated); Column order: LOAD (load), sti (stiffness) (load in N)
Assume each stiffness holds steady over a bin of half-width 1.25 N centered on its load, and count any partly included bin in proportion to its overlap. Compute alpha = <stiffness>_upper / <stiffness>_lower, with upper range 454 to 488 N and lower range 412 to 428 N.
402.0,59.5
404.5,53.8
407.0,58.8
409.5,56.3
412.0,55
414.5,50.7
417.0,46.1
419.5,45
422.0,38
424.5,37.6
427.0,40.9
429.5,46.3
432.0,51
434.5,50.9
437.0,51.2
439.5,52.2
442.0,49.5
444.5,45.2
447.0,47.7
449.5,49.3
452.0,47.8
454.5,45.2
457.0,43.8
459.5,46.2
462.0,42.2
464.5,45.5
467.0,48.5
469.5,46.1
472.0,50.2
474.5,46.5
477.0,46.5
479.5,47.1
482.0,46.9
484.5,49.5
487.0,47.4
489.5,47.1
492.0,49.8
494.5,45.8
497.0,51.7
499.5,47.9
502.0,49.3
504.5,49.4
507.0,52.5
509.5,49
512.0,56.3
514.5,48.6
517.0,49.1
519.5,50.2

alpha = 1.1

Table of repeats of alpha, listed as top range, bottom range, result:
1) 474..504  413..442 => 1.03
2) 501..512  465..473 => 1.06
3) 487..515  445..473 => 1.07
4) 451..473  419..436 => 1.04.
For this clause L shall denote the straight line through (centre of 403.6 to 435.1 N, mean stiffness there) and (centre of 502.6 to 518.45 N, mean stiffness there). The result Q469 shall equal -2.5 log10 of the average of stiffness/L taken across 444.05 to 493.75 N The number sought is 0.061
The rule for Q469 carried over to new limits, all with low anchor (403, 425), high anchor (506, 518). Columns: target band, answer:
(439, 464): 0.08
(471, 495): 0.06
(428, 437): 0.01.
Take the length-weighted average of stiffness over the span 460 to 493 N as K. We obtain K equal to 47.1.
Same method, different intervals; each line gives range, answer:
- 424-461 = 47.1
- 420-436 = 44.3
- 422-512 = 47.5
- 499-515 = 50.6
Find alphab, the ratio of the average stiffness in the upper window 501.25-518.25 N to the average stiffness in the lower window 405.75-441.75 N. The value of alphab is 1.04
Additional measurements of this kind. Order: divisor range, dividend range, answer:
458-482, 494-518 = 1.08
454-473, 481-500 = 1.05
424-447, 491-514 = 1.05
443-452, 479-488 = 1.01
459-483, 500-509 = 1.08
